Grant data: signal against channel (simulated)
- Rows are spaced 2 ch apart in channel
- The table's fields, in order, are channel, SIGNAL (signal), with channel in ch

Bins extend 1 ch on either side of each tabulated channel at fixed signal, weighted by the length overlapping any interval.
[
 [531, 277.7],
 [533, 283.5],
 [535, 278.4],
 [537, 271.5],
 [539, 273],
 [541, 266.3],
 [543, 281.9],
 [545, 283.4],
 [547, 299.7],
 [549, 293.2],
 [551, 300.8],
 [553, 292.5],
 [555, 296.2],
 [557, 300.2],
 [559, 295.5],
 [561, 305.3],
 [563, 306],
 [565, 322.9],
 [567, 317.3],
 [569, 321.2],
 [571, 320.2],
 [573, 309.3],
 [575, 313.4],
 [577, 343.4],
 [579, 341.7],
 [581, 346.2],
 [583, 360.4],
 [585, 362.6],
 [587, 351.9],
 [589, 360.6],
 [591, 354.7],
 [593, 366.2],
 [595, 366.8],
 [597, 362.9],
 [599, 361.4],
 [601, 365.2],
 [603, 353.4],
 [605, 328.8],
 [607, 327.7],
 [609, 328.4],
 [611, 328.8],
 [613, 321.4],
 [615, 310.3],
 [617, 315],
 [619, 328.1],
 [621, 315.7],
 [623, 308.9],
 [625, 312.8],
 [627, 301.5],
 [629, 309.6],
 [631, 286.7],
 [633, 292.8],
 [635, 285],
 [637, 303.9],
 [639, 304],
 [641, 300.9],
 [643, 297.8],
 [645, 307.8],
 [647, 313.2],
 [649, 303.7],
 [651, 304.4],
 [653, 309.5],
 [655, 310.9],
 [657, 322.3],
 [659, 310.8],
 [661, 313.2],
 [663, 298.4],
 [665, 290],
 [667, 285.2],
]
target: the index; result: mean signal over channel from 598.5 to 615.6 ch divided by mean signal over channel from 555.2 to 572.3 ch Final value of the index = 1.1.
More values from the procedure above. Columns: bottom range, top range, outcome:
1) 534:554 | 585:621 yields 1.21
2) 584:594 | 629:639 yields 0.82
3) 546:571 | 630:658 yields 0.99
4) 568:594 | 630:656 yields 0.88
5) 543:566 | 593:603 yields 1.22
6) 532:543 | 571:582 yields 1.20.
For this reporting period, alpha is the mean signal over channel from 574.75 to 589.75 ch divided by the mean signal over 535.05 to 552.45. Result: 1.2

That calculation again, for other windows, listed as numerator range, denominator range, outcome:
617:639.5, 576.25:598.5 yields 0.86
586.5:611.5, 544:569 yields 1.16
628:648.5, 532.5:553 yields 1.06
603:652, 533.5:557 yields 1.09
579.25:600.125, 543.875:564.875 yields 1.20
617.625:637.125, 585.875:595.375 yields 0.85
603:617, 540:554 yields 1.13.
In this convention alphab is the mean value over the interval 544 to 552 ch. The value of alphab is 294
